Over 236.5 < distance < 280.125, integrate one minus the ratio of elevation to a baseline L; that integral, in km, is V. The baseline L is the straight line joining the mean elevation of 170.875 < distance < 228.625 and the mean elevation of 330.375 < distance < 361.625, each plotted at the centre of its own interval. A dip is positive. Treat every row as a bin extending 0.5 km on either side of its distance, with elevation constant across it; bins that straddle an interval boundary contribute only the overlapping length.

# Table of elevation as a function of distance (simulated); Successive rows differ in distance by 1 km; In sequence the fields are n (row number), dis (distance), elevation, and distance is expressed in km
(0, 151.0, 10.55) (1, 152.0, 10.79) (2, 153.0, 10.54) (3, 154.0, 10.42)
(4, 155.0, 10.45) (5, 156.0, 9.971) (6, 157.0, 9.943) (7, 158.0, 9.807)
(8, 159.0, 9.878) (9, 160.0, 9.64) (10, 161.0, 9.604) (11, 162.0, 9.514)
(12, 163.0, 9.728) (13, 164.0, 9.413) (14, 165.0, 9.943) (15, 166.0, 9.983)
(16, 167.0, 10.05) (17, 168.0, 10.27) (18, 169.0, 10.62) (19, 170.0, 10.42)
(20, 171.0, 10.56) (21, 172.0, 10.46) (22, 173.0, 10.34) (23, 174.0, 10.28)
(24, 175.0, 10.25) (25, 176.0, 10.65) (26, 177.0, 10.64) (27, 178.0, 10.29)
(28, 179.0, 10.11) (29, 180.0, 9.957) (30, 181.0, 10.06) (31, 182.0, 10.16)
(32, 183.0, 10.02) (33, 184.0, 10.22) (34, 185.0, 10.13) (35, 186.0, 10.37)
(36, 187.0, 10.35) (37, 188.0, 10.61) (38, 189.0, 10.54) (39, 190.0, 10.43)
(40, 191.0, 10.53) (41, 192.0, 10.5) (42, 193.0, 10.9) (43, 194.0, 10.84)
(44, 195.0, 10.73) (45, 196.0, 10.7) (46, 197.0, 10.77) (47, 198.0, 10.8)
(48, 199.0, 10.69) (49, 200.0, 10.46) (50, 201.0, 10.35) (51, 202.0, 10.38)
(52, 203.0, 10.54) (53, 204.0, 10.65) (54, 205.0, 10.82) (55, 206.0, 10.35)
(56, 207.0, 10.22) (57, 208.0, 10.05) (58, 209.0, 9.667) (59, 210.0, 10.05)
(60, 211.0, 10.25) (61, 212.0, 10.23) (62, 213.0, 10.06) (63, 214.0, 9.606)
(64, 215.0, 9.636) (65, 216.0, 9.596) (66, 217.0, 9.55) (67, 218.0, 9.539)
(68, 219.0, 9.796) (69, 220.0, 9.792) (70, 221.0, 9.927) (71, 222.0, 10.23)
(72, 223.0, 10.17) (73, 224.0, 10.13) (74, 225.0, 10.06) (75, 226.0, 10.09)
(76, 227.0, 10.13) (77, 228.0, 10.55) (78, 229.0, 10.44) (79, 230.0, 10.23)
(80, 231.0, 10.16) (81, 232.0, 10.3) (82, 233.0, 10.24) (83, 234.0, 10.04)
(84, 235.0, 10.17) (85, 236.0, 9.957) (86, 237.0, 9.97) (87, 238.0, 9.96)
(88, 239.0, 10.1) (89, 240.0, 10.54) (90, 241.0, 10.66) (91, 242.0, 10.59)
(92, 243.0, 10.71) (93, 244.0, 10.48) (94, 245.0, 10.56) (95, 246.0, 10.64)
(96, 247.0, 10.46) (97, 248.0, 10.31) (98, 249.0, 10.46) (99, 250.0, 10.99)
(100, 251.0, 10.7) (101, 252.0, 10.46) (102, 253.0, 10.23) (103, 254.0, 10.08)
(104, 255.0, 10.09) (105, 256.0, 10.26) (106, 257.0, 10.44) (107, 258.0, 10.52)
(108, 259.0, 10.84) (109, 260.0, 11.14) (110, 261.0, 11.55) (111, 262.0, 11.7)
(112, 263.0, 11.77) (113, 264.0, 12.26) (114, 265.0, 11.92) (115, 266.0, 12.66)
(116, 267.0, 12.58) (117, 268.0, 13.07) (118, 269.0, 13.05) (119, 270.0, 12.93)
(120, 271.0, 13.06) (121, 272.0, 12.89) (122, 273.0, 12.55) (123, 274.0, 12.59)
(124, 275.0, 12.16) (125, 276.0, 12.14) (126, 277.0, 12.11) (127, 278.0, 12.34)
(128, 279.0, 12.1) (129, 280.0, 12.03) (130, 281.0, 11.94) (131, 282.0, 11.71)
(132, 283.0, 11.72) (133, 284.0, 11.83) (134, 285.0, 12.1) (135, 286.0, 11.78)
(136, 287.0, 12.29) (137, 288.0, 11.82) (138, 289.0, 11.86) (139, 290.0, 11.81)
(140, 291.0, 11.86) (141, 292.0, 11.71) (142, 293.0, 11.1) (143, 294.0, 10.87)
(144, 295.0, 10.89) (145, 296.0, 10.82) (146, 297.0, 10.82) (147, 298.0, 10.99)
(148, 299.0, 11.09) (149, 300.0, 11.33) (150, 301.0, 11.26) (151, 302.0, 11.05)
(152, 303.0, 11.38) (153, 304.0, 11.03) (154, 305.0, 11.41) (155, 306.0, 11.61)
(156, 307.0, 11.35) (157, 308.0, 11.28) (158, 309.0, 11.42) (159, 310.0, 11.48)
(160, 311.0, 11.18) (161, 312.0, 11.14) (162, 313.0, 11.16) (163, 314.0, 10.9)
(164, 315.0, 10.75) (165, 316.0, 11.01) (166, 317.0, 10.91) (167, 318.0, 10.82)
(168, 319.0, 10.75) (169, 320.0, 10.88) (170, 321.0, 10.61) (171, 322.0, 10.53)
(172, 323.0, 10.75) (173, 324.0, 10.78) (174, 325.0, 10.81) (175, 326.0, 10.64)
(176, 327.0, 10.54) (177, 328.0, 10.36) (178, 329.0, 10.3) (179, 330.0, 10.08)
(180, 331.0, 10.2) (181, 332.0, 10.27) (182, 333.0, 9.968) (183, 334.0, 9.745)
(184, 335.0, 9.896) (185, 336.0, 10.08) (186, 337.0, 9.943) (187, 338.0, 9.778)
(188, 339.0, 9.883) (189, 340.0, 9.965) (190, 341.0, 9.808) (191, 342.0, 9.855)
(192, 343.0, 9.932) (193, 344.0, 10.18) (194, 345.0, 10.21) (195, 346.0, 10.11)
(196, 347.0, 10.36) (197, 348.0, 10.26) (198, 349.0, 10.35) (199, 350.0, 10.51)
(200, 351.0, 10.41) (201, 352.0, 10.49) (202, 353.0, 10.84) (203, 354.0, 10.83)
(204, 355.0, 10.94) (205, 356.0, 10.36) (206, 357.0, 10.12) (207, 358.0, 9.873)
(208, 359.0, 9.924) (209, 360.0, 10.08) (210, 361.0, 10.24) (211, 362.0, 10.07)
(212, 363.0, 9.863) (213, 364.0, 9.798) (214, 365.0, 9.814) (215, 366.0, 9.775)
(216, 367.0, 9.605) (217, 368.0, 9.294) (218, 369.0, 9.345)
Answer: -4.7 km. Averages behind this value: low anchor 10.3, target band 11.3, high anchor 10.2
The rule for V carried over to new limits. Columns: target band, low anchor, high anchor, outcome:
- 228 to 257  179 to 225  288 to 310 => 0.9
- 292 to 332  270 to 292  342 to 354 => 1.3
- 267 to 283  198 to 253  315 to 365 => -3.4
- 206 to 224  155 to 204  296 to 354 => 0.8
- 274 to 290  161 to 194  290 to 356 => -2.2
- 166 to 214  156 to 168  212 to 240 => -2.3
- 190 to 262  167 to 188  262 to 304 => 4.5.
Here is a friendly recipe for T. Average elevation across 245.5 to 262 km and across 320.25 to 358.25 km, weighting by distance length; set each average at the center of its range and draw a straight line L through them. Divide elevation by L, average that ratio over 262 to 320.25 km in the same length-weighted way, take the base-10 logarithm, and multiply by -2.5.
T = -0.12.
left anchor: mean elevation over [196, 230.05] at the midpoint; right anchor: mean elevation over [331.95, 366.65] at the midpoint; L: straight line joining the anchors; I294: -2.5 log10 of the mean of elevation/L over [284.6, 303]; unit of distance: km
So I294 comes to -0.13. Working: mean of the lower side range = 10.2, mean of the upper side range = 10.1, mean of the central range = 11.4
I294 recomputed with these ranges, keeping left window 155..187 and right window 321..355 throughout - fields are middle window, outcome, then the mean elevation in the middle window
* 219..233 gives 0.001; 10.2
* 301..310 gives -0.108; 11.3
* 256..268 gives -0.138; 11.6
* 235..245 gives -0.016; 10.3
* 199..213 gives -0.017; 10.3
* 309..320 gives -0.078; 11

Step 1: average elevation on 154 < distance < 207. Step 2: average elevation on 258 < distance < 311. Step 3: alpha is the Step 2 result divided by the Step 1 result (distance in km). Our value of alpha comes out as 1.1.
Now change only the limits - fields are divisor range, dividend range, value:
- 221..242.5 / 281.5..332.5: 1.09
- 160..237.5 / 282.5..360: 1.05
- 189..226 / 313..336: 1.03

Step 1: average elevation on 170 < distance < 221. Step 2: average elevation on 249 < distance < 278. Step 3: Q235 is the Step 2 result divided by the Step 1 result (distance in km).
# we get 1.13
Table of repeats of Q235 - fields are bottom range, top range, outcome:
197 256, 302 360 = 1.03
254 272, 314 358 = 0.88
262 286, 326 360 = 0.83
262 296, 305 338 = 0.88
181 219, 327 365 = 0.99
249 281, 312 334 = 0.91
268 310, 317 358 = 0.88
